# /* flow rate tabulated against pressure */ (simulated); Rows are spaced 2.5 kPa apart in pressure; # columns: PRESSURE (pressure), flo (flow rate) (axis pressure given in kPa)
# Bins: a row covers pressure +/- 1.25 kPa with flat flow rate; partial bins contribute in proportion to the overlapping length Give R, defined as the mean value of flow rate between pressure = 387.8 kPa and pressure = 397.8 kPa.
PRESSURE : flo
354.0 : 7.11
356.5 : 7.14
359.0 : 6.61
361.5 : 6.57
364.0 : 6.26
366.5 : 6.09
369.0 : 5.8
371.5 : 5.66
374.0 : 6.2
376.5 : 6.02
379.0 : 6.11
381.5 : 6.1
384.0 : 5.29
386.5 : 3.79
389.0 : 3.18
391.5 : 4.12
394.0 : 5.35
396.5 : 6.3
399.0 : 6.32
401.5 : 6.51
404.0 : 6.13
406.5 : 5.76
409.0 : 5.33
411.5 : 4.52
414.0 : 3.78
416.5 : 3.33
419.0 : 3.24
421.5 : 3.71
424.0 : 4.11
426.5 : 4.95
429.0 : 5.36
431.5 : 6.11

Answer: 4.75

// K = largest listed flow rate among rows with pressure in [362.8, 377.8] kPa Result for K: 6.26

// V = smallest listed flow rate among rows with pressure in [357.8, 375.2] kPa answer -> 5.66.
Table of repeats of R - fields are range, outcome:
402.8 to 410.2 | 5.74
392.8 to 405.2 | 6.13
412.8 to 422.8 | 3.52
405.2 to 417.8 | 4.55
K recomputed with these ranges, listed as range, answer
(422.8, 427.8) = 4.95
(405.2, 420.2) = 5.76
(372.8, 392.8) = 6.2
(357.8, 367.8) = 6.61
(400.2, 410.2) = 6.51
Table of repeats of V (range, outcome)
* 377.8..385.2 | 5.29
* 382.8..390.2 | 3.18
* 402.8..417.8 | 3.33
